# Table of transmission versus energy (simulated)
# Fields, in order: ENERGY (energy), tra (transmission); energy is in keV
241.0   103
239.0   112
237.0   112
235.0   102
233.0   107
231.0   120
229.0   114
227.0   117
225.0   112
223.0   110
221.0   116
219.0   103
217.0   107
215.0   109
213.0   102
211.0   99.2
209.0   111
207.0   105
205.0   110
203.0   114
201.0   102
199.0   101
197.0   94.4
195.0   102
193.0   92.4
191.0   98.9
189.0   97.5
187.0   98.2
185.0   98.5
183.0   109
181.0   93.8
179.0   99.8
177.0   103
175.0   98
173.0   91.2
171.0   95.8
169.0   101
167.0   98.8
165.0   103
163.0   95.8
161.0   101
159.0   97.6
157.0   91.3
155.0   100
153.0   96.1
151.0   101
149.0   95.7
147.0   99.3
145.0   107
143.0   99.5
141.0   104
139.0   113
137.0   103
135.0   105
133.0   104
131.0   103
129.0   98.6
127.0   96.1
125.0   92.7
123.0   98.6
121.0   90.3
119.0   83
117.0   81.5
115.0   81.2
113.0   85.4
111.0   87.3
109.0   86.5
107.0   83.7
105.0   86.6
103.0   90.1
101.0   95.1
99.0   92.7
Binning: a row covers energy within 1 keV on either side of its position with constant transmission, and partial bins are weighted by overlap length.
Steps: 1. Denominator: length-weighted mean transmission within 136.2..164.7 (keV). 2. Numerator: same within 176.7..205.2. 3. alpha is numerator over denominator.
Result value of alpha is 1.0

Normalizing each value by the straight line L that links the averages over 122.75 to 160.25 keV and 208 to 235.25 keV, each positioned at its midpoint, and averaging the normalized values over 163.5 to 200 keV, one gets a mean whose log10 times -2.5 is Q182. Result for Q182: 0.07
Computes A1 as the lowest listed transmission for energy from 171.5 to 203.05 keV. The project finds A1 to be 91.2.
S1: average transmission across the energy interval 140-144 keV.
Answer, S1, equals 102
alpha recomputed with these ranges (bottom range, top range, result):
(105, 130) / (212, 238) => 1.24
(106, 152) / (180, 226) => 1.08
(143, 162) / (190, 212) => 1.04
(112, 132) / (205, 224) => 1.18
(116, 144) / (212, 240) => 1.12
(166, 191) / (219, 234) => 1.14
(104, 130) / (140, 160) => 1.12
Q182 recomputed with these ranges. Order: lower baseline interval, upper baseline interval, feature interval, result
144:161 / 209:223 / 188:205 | 0.036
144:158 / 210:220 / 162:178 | 0.021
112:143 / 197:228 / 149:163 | 0.026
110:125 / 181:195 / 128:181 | -0.077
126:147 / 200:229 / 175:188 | 0.064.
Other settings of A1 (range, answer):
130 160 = 91.3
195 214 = 94.4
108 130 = 81.2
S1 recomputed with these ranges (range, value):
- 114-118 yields 81.3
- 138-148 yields 105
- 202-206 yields 112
